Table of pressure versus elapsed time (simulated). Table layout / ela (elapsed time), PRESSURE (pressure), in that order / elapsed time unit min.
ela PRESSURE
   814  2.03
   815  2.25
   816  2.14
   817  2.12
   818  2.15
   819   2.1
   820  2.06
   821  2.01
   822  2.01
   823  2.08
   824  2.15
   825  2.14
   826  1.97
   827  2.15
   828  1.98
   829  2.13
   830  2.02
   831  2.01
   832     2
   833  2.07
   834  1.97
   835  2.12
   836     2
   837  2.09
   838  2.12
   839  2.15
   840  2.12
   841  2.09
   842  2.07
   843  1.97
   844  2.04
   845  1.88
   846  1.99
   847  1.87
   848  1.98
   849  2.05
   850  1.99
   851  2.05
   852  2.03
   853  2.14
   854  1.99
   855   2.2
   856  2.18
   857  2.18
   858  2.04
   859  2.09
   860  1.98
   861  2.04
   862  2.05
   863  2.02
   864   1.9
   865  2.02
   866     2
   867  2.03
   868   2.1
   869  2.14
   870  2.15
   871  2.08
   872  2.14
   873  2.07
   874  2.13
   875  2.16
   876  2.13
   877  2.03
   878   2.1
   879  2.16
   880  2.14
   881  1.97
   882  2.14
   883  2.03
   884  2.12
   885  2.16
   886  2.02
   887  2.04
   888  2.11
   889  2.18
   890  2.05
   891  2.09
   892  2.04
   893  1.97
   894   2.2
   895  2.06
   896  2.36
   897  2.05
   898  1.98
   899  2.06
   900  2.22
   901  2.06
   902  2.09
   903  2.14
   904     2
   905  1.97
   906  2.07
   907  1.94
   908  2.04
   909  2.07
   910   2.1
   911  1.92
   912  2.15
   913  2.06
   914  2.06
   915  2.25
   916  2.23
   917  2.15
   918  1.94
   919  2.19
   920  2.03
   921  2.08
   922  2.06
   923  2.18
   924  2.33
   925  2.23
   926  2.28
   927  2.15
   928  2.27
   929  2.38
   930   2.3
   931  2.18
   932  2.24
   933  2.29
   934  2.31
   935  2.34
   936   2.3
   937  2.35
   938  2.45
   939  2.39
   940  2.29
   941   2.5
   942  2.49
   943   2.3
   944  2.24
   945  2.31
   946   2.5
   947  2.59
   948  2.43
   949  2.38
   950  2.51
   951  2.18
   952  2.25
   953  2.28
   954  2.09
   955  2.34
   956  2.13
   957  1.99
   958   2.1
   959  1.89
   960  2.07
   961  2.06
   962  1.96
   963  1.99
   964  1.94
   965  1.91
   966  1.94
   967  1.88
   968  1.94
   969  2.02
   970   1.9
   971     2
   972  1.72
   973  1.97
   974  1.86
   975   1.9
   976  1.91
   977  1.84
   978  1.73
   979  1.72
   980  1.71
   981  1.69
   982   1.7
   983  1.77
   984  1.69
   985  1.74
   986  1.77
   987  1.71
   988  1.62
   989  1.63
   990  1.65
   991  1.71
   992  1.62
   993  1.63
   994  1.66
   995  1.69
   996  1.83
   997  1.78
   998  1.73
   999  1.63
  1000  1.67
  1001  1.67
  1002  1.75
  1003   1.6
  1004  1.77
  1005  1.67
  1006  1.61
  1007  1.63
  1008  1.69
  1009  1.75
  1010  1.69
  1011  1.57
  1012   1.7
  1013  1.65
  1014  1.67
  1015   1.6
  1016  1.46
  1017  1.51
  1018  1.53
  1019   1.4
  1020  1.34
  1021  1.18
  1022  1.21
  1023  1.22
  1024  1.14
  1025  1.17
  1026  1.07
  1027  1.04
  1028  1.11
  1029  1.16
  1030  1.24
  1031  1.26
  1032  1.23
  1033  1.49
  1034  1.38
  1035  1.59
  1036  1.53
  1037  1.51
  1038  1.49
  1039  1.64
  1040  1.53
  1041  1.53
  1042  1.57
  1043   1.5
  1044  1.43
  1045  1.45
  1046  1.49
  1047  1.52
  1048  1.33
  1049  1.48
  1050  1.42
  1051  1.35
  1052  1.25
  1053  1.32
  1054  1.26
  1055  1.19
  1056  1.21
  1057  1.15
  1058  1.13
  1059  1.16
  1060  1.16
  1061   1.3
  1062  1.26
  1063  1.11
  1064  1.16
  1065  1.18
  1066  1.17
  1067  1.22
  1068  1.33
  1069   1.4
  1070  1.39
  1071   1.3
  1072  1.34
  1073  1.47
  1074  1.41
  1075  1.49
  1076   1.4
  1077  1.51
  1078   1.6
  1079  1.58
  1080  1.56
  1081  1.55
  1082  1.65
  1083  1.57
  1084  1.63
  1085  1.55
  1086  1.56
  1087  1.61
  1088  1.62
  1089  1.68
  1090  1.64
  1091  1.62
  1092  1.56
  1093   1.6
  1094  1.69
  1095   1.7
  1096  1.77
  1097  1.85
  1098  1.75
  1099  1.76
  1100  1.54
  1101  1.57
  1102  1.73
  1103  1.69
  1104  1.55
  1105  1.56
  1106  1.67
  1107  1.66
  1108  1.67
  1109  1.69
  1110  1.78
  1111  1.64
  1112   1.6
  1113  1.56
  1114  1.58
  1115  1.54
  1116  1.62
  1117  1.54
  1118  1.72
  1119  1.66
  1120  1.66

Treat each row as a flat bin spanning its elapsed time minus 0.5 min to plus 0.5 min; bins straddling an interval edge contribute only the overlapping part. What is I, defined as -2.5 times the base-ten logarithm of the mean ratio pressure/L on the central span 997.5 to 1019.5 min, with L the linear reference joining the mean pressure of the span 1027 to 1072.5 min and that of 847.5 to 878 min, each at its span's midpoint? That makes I -0.09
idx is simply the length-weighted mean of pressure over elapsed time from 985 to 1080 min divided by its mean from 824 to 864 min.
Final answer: 0.7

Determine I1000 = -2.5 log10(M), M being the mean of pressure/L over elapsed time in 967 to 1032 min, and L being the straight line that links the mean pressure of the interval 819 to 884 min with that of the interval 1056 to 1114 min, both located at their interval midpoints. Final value 0.07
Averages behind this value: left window 2.06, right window 1.51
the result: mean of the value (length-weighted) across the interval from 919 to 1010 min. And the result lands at 2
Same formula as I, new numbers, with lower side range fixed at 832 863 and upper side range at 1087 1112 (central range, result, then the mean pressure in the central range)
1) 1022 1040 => 0.323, 1.31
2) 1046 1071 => 0.330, 1.27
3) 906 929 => -0.099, 2.13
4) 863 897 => -0.048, 2.09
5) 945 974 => -0.123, 2.1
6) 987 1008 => 0.088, 1.68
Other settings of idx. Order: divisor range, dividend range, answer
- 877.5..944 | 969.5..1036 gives 0.74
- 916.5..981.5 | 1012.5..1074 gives 0.63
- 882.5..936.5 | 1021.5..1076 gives 0.62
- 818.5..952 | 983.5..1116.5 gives 0.71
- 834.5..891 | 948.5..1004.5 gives 0.90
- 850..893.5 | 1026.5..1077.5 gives 0.65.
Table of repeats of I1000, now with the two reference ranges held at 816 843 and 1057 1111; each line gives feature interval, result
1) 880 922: -0.09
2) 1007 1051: 0.14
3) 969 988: -0.03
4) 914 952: -0.23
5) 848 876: -0.04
